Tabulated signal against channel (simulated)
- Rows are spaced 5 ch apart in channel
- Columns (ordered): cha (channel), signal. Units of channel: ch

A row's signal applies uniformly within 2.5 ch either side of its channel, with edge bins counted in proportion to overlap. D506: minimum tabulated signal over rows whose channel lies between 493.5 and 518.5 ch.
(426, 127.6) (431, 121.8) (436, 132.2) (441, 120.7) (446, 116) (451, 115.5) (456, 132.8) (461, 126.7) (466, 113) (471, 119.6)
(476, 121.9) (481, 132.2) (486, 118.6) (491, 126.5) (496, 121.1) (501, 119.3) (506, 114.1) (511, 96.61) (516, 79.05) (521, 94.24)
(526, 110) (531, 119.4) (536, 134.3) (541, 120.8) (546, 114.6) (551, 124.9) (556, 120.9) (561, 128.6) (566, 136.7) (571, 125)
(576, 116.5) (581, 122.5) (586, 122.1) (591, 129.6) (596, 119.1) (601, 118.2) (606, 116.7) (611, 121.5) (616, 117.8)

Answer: 79.05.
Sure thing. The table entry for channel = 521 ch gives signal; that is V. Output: 94.24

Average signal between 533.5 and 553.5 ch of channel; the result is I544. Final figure 124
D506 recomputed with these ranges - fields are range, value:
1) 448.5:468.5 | 113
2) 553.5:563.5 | 120.9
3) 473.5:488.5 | 118.6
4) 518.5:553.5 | 94.24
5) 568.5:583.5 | 116.5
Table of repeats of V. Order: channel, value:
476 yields 121.9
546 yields 114.6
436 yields 132.2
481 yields 132.2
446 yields 116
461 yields 126.7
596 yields 119.1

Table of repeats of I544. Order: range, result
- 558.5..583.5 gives 126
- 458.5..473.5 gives 120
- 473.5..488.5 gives 124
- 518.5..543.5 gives 116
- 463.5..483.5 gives 122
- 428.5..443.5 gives 125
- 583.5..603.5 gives 122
